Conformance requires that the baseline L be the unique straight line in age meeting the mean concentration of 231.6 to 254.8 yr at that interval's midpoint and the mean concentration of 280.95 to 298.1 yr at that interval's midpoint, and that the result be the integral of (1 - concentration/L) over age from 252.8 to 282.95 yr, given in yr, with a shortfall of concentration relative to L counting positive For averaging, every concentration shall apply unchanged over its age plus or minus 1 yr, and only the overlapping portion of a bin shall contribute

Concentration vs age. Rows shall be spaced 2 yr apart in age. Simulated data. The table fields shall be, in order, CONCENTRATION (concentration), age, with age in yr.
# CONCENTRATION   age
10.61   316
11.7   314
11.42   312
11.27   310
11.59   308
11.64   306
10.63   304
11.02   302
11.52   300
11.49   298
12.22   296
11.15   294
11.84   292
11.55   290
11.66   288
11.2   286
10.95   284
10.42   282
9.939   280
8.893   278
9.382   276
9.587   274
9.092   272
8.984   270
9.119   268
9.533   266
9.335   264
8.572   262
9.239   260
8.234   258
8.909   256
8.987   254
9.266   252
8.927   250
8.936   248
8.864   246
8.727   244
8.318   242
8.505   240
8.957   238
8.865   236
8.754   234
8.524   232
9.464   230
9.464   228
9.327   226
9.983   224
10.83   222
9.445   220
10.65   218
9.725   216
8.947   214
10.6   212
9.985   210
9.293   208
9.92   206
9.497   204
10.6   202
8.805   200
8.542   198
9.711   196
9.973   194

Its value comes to 2.8 yr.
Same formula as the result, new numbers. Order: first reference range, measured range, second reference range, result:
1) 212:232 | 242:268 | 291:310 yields 3.8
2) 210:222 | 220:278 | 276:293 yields 6.9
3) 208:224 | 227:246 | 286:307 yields 2.8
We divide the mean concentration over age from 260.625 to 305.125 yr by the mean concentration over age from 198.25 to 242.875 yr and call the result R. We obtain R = 1.1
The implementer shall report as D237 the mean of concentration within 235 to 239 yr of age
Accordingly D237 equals 8.91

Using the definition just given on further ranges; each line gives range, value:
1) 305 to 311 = 11.5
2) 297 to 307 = 11.3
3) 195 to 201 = 9.02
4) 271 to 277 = 9.35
